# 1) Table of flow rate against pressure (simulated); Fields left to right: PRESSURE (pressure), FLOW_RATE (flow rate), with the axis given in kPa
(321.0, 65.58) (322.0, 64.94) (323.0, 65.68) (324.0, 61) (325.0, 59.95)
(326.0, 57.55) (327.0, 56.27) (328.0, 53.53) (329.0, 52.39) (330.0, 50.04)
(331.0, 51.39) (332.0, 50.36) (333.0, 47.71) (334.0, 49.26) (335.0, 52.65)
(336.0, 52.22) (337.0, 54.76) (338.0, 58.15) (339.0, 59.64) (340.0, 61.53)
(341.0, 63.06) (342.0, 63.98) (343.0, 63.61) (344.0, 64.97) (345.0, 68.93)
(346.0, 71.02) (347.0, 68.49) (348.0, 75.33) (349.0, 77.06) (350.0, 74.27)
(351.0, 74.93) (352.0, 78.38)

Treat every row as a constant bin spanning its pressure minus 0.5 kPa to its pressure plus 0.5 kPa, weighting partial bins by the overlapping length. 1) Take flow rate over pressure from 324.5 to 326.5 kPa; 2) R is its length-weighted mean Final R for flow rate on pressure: 58.8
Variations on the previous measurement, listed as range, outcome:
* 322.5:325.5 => 62.2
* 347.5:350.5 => 75.6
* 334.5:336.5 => 52.4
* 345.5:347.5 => 69.8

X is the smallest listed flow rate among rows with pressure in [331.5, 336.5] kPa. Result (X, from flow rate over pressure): 47.71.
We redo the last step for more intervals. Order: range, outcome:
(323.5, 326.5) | 57.55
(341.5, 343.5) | 63.61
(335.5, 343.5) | 52.22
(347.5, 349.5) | 75.33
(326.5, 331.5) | 50.04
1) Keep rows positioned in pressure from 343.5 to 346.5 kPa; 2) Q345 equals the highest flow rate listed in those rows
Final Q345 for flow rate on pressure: 71.02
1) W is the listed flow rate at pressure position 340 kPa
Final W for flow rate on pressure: 61.53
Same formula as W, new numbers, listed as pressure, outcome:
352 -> 78.38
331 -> 51.39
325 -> 59.95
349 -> 77.06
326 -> 57.55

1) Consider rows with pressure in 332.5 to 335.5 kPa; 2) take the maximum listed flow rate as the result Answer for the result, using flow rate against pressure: 52.65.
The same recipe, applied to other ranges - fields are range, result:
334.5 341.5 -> 63.06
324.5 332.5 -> 59.95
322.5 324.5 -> 65.68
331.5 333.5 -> 50.36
